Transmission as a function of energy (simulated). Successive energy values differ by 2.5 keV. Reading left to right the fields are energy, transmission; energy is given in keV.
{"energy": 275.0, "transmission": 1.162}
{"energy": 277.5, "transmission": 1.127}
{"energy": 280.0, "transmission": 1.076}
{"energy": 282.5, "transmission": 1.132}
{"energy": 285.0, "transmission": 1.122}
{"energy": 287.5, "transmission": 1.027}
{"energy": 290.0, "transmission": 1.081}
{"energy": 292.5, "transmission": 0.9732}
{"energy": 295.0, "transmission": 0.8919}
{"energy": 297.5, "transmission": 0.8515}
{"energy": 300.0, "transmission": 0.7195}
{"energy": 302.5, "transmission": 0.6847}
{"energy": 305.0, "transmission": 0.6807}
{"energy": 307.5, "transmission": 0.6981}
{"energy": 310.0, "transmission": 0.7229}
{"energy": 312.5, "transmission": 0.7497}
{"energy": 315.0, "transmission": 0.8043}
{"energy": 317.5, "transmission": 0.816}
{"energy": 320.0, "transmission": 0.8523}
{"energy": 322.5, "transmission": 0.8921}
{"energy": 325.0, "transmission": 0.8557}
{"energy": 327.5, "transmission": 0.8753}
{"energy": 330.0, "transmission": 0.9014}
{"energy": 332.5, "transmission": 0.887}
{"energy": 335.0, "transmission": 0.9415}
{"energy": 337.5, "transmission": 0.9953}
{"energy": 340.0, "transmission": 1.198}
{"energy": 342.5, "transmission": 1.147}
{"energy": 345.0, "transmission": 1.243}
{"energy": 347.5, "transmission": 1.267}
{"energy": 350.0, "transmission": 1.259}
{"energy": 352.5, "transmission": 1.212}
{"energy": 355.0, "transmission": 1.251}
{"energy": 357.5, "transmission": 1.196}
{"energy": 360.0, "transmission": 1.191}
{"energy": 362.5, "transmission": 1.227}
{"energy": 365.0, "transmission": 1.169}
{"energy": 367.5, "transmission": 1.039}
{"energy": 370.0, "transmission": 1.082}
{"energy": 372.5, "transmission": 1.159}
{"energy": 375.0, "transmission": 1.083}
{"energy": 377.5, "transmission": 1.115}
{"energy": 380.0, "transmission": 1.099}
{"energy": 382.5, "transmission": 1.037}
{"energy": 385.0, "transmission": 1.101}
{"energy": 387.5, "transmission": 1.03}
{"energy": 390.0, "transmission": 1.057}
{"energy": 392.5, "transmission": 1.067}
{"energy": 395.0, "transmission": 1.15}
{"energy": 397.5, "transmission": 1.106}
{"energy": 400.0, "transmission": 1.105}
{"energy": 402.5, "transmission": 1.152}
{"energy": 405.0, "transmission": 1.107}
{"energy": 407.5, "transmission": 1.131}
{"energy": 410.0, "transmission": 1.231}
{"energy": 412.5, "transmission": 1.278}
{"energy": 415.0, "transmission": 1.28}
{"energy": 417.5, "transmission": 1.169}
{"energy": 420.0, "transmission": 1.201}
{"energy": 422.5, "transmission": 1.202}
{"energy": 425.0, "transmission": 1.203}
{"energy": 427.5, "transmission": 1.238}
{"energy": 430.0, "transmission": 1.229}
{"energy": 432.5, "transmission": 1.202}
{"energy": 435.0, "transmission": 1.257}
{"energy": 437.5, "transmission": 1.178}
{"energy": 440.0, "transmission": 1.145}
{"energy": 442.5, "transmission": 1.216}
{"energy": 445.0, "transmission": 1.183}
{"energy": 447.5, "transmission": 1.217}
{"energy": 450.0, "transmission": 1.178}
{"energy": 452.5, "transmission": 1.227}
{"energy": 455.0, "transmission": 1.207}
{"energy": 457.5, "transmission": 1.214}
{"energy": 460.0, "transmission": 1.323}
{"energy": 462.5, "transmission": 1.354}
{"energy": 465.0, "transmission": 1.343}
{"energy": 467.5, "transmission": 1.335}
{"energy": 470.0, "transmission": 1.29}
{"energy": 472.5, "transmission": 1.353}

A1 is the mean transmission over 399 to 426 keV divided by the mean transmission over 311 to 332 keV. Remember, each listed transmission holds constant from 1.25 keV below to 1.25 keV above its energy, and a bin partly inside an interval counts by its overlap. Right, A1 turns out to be 1.41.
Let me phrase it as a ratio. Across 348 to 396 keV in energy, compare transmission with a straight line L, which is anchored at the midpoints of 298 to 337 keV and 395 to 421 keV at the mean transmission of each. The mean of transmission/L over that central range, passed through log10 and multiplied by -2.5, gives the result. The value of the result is -0.11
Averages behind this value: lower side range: 0.81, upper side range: 1.17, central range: 1.13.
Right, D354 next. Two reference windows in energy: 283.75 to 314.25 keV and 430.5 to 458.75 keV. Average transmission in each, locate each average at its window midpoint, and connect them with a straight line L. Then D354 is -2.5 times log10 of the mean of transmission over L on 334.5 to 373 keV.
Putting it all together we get -0.186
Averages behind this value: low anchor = 0.849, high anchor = 1.2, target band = 1.17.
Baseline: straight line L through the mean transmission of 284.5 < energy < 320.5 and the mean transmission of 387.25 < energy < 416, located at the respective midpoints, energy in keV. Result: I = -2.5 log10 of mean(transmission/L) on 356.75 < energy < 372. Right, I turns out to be -0.12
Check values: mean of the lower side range 0.839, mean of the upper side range 1.14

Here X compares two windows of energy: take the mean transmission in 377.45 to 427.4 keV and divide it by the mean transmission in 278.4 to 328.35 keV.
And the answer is 1.3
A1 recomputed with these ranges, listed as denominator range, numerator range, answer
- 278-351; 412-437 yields 1.30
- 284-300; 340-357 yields 1.27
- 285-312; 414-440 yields 1.44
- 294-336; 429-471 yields 1.53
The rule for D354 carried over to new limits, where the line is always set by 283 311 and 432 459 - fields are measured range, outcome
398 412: -0.04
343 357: -0.25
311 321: 0.14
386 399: 0.00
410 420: -0.09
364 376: -0.07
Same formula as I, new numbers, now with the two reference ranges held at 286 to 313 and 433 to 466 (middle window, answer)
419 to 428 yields -0.04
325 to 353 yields -0.14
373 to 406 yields -0.02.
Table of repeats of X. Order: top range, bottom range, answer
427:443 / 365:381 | 1.10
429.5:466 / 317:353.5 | 1.20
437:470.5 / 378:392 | 1.17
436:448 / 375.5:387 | 1.10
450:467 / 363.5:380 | 1.15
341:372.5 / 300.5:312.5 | 1.69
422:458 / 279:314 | 1.36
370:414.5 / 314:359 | 1.08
